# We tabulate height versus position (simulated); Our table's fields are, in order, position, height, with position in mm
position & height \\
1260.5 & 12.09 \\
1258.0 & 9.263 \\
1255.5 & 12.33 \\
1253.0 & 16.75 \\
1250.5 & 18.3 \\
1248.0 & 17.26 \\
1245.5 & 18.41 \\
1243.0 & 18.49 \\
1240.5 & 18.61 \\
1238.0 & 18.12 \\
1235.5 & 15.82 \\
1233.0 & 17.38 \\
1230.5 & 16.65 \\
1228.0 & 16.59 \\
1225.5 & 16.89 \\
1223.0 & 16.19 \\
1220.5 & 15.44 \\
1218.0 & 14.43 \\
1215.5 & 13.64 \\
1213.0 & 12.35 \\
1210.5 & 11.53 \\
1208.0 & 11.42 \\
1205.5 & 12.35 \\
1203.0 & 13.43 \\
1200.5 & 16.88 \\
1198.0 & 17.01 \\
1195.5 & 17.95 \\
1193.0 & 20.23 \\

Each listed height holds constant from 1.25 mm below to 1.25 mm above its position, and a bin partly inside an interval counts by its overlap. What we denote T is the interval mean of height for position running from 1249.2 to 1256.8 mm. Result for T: 15.8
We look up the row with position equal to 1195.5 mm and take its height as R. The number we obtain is 17.95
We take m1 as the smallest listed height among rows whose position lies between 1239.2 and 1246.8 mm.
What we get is 18.41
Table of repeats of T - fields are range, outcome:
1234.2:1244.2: 17.8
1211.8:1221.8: 14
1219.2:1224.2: 15.8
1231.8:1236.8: 16.6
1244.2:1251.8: 18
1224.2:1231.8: 16.7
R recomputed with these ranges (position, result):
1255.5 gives 12.33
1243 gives 18.49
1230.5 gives 16.65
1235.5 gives 15.82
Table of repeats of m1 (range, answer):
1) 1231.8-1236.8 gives 15.82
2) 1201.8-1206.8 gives 12.35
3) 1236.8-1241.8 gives 18.12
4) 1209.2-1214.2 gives 11.53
